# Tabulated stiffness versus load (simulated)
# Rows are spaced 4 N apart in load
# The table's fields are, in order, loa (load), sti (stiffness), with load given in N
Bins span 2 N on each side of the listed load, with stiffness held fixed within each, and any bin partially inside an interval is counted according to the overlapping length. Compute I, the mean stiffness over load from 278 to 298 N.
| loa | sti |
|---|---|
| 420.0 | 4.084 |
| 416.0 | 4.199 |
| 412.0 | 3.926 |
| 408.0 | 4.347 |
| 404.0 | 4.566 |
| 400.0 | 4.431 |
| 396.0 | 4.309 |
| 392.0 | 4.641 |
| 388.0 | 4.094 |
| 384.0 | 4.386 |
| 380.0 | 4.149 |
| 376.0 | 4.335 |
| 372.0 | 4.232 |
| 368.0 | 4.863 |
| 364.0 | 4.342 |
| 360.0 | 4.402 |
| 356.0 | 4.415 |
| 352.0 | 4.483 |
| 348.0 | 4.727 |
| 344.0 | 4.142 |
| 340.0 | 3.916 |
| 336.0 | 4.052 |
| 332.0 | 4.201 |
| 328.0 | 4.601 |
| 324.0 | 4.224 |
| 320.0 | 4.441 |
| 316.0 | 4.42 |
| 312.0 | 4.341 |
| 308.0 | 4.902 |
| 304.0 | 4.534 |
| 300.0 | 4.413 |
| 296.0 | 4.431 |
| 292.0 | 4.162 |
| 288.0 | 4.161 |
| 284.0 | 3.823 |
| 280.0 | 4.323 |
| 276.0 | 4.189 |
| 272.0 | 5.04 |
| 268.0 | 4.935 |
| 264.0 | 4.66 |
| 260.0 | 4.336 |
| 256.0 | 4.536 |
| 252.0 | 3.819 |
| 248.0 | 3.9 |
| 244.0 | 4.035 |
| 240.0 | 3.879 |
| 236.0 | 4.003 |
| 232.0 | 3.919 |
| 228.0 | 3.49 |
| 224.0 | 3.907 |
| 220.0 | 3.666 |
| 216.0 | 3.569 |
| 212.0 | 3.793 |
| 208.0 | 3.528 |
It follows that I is 4.18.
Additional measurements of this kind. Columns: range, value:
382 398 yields 4.36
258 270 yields 4.64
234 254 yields 3.93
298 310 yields 4.62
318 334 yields 4.37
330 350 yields 4.21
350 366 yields 4.41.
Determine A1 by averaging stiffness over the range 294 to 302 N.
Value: 4.42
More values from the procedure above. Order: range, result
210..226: 3.73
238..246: 3.96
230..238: 3.96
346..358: 4.54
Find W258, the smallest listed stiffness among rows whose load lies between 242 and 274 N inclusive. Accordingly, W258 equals 3.819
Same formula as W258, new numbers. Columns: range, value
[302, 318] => 4.341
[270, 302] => 3.823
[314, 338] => 4.052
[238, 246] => 3.879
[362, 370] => 4.342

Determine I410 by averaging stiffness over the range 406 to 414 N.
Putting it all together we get 4.14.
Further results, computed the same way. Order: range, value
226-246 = 3.87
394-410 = 4.41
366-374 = 4.55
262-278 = 4.71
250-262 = 4.23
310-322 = 4.4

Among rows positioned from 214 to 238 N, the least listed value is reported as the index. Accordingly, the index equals 3.49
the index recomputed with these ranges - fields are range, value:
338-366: 3.916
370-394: 4.094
